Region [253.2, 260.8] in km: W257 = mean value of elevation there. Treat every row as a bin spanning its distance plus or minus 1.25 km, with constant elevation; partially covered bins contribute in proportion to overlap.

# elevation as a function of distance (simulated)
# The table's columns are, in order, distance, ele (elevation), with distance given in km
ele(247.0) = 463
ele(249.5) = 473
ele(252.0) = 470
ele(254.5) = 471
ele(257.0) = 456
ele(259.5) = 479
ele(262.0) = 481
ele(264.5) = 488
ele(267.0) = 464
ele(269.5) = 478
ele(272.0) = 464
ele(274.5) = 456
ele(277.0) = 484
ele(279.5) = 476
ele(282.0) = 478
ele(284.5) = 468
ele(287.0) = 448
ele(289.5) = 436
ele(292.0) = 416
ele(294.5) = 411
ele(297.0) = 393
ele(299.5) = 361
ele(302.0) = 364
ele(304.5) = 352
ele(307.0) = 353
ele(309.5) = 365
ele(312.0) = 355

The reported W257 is 469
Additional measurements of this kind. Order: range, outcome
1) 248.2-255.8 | 471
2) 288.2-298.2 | 414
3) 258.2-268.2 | 478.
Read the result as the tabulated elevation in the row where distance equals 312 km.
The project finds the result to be 355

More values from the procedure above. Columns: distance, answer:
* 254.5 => 471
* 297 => 393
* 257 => 456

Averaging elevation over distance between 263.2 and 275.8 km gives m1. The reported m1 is 470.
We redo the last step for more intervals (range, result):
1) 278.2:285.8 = 474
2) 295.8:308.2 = 365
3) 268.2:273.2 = 471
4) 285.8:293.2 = 433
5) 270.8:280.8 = 470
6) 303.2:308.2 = 353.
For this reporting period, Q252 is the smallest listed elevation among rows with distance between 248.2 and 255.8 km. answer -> 470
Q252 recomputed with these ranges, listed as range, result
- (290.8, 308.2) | 352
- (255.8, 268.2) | 456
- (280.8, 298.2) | 393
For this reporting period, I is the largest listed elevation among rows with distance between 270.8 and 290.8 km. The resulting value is 484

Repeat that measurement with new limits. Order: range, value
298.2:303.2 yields 364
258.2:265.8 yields 488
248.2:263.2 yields 481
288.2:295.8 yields 436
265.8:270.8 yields 478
